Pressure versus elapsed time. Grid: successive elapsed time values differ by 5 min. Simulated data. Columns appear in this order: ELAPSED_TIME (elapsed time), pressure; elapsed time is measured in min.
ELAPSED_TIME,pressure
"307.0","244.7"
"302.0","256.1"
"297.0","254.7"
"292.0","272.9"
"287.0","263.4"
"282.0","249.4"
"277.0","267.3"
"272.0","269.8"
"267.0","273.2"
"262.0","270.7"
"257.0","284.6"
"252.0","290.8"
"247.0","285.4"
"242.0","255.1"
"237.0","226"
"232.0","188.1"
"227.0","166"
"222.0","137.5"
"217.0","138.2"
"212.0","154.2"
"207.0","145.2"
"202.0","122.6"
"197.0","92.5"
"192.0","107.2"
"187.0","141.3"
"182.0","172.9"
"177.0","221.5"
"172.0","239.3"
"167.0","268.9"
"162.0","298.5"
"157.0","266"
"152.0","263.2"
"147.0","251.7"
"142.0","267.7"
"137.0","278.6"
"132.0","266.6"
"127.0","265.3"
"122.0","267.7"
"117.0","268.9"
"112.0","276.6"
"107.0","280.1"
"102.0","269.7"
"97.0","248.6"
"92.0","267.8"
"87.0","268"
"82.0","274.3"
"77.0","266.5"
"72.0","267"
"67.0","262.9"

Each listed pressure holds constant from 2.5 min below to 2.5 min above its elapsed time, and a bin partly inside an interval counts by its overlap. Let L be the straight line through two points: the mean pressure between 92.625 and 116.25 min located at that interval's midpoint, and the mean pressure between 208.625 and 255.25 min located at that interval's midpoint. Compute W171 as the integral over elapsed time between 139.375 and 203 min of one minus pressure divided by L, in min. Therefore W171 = 7.1 min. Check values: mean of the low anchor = 269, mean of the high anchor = 205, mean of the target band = 211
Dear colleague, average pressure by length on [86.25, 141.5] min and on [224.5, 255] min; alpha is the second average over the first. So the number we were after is 0.88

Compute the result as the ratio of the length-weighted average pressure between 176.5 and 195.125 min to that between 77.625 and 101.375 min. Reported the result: 0.57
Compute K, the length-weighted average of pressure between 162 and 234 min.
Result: 168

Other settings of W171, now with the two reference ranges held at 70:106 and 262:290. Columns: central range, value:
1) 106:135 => -0.5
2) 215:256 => 7.9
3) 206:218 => 5.4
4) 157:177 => 0.3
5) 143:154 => 0.3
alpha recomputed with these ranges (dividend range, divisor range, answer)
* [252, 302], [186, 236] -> 1.89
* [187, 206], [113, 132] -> 0.43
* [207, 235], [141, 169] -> 0.58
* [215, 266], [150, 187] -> 0.94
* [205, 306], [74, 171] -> 0.87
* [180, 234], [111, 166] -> 0.52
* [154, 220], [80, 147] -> 0.68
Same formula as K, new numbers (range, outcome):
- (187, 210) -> 120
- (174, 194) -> 164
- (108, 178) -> 266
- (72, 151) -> 268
